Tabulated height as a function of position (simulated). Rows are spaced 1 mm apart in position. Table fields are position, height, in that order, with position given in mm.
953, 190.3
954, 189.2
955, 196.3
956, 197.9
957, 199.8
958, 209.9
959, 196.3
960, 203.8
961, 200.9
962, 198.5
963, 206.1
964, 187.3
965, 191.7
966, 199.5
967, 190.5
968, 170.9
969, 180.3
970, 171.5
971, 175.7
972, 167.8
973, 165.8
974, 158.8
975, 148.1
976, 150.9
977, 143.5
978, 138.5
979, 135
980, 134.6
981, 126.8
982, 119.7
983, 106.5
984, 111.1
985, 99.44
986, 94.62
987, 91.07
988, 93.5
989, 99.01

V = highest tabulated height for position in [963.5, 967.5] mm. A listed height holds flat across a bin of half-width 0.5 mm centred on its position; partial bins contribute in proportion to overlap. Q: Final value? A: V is 199.5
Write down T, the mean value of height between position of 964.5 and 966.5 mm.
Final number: 196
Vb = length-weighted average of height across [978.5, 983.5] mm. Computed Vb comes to 125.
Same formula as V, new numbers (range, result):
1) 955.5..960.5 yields 209.9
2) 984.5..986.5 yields 99.44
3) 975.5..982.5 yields 150.9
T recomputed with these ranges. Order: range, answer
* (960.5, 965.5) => 197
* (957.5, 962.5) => 202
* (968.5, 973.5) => 172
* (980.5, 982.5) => 123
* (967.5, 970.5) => 174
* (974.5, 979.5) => 143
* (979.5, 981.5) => 131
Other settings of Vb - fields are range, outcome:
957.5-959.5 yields 203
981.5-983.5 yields 113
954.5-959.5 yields 200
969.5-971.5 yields 174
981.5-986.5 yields 106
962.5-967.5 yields 195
